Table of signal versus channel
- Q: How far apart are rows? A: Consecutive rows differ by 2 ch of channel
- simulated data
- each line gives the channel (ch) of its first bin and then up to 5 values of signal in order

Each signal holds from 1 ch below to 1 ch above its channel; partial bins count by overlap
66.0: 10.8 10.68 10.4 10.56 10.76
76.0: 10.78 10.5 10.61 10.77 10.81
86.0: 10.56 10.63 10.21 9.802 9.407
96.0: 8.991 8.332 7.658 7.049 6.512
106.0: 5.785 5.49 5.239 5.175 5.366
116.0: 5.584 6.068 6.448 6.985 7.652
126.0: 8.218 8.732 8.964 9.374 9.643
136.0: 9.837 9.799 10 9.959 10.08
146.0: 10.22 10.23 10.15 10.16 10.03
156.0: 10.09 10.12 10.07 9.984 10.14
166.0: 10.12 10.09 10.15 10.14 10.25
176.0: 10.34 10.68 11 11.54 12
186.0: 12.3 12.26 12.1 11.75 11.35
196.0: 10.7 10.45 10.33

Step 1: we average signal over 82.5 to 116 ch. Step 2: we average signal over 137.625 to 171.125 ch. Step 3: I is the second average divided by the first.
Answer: 1.28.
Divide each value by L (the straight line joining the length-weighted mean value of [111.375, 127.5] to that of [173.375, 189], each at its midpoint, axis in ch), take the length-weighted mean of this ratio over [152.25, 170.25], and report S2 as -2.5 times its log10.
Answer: -0.04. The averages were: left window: 6.54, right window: 11.3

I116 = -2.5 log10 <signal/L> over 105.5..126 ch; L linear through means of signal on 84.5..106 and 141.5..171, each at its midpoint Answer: 0.45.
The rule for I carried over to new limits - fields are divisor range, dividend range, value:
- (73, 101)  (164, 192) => 1.10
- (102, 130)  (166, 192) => 1.70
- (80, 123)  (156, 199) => 1.38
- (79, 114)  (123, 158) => 1.15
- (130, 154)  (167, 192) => 1.12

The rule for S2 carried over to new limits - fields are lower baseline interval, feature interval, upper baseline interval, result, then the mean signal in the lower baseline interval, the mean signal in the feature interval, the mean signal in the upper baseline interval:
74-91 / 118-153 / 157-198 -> 0.179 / 10.6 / 9.11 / 10.8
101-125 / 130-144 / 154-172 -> -0.210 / 6.11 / 9.73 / 10.1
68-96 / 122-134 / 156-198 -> 0.235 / 10.4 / 8.54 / 10.8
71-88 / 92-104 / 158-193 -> 0.280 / 10.7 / 8.27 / 10.9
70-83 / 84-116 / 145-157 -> 0.326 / 10.6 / 7.78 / 10.1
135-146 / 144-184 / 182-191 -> 0.072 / 9.96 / 10.3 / 12.1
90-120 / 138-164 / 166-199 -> -0.079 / 6.99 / 10.1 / 11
